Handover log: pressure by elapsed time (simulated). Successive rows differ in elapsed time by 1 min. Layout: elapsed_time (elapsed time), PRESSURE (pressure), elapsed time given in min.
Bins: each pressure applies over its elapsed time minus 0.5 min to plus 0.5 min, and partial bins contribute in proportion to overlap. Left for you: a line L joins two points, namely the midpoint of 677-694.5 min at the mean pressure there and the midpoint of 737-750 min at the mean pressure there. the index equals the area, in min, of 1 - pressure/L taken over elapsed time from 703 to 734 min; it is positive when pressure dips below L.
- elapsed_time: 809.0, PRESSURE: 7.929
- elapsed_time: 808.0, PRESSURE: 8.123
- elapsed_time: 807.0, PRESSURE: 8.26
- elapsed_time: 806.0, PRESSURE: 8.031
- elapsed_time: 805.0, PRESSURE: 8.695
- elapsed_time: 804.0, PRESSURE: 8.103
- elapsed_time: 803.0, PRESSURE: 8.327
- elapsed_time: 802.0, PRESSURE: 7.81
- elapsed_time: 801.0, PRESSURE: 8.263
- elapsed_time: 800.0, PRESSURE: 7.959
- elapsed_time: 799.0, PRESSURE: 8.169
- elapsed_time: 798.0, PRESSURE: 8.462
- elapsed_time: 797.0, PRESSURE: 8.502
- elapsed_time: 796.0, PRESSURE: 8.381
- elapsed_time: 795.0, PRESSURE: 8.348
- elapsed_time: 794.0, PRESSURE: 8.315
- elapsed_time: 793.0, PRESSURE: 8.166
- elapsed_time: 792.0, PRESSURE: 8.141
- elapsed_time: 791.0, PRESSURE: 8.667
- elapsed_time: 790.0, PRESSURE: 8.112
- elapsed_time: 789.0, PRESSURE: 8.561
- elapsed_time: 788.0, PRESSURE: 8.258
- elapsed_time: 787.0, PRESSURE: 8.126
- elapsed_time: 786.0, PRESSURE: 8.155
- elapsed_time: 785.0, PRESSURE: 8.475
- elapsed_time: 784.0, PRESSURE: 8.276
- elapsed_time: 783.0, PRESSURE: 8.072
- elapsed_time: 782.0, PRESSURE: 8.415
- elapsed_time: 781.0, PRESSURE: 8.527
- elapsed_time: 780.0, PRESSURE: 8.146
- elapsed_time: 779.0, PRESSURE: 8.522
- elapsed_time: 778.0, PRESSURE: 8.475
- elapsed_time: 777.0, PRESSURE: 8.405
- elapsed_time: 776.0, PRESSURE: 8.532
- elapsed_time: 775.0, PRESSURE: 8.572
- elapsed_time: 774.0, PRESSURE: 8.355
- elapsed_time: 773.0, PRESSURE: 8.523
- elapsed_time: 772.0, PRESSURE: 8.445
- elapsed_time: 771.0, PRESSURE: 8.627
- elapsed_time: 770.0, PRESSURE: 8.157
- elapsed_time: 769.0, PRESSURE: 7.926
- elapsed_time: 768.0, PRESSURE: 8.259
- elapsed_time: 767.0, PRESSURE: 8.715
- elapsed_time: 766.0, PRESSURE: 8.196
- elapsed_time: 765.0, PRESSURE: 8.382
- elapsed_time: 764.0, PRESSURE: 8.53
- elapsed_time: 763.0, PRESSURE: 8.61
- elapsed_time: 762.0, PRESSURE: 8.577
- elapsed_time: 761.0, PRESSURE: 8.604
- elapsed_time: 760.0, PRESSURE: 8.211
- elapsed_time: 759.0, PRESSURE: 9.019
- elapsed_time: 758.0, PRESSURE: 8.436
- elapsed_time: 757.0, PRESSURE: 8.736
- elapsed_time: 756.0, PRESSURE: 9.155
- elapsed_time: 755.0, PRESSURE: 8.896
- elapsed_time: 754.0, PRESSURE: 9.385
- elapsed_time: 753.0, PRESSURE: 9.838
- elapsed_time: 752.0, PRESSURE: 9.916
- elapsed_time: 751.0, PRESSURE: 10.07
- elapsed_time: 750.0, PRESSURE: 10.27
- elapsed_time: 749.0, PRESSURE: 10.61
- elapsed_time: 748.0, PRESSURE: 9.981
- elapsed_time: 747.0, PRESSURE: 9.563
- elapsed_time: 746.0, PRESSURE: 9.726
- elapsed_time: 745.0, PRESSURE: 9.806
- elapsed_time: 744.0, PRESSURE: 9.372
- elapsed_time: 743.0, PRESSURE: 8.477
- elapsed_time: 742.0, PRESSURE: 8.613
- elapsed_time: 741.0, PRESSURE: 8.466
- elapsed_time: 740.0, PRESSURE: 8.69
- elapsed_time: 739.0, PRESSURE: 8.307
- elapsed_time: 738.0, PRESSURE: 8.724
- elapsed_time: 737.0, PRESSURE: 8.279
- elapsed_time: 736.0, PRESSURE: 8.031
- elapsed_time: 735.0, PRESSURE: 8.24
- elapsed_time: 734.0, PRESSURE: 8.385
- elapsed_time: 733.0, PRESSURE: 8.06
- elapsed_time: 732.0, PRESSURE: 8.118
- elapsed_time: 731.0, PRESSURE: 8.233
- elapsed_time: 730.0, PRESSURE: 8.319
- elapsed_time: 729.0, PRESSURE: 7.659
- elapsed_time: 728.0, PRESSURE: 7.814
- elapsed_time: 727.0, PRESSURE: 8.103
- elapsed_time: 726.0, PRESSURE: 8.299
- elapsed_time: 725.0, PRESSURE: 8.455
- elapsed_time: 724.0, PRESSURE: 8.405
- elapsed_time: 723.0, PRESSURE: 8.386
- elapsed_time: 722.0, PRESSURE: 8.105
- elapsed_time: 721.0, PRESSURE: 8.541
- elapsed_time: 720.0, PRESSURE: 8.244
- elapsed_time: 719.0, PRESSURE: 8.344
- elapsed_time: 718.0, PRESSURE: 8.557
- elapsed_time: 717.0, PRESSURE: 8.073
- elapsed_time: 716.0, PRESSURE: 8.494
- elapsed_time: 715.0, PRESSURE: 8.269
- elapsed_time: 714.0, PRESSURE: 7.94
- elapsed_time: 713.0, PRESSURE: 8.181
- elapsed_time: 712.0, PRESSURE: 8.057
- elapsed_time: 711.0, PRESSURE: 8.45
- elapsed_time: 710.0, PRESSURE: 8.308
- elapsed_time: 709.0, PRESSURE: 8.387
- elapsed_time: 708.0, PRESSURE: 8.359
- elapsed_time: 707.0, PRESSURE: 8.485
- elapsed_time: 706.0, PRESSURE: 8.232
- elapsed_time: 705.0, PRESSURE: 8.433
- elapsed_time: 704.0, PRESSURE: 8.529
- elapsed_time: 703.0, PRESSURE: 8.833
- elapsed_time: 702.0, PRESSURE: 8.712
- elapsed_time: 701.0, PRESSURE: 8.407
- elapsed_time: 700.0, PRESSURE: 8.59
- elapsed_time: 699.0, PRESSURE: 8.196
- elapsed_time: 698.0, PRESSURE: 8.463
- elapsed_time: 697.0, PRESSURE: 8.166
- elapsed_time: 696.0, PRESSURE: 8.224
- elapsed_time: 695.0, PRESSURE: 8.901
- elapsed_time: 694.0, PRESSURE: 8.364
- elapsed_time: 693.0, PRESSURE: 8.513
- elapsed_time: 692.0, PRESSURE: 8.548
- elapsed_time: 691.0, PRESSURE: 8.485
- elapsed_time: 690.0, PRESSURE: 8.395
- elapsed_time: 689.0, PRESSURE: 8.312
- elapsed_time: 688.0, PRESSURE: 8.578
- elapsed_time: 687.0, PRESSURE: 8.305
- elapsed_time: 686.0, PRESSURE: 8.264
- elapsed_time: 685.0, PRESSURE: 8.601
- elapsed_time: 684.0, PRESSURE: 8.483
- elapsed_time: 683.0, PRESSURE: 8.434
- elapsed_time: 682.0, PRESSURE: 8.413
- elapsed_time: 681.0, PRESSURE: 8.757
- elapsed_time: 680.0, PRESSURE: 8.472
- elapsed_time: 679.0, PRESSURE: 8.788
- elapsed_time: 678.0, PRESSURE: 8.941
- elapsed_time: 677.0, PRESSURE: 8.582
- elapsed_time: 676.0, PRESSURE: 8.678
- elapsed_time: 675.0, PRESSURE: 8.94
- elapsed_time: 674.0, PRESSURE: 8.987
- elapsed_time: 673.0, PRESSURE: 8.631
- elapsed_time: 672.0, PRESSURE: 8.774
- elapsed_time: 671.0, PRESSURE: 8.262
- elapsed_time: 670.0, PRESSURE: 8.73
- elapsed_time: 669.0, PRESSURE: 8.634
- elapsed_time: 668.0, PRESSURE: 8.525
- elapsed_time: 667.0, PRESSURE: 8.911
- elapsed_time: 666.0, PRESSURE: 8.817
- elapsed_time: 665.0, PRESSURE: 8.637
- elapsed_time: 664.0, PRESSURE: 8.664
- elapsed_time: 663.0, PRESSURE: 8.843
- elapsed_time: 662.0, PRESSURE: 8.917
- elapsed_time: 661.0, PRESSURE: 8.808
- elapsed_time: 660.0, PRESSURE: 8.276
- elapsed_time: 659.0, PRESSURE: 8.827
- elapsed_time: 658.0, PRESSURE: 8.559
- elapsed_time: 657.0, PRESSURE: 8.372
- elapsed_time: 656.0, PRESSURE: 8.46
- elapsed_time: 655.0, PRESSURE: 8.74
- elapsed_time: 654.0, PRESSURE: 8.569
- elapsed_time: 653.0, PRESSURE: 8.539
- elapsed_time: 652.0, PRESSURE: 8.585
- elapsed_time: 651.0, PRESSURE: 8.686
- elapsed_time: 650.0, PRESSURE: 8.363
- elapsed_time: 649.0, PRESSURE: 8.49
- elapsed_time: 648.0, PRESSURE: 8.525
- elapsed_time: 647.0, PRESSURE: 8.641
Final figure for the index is 2.2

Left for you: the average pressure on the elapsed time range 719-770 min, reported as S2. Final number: 8.71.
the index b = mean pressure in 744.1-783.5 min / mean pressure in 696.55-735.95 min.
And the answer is 1.07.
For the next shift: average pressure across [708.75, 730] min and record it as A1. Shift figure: 8.24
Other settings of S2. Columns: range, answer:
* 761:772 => 8.41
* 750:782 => 8.69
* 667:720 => 8.48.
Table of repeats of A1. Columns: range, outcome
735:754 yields 9.24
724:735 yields 8.16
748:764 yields 9.22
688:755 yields 8.6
